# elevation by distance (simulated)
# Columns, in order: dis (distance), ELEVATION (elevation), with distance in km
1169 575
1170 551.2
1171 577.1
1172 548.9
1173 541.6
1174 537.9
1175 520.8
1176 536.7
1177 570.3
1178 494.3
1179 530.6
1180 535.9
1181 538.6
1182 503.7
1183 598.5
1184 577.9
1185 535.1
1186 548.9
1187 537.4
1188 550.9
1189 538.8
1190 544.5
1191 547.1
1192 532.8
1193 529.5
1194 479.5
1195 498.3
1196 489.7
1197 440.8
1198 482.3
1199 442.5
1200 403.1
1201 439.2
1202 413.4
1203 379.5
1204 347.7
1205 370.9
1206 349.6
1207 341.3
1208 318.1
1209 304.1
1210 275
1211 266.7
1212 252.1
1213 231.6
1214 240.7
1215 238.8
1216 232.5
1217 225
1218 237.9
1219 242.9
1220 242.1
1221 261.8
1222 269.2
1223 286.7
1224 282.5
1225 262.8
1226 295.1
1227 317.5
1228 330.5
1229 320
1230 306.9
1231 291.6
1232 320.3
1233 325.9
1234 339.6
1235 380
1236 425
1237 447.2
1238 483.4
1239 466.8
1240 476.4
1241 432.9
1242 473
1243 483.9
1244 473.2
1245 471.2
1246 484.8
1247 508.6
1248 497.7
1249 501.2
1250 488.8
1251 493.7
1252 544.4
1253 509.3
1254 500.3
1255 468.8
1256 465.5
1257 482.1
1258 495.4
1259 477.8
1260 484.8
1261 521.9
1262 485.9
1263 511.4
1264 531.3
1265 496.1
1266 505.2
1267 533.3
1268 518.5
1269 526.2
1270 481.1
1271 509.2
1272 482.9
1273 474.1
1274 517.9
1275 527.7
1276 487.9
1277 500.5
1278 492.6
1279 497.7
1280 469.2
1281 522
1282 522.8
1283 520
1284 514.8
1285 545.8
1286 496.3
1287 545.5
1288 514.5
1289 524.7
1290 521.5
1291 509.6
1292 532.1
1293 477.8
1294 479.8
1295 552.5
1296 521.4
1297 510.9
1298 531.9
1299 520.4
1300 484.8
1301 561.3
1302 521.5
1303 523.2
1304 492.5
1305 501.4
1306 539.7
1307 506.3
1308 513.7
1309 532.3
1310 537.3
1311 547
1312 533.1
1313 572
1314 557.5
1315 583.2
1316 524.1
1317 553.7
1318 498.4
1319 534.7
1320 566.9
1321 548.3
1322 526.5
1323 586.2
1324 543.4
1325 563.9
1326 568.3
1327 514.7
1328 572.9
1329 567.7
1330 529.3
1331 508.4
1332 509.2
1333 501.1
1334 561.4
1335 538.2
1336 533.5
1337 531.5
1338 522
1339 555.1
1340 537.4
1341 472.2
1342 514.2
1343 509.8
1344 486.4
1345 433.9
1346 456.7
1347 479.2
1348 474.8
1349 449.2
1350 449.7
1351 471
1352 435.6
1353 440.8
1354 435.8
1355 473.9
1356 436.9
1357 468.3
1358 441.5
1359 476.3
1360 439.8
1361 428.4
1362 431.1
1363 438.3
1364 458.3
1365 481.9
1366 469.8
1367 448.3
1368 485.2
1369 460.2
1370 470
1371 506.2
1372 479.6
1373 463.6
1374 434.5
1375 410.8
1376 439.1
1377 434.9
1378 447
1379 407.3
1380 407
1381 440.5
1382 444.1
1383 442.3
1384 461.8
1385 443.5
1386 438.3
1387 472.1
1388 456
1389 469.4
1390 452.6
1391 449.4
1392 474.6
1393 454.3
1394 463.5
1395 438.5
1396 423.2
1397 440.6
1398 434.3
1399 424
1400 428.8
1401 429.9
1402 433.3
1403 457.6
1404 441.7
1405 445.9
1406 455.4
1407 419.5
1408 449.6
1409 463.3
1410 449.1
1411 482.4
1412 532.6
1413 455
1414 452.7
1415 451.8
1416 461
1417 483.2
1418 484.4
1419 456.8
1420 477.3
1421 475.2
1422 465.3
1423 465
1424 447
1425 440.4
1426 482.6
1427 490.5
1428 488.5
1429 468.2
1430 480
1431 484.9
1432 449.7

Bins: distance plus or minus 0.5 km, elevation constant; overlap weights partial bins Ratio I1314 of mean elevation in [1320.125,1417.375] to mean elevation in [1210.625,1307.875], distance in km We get 1.06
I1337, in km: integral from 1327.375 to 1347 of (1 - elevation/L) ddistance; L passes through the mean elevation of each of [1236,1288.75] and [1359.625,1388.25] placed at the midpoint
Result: -2.18 km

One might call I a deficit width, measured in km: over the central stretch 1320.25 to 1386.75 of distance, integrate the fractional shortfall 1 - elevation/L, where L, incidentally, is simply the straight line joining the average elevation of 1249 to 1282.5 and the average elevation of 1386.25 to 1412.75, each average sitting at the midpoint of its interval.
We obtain -1.7 km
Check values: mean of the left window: 501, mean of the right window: 452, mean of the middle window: 481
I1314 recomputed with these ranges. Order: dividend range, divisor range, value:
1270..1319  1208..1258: 1.40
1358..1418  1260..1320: 0.87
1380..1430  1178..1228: 1.16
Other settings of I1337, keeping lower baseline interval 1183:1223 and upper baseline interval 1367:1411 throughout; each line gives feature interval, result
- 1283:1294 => -2.6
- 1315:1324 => -2.5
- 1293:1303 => -2.4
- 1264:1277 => -3.0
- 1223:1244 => 1.4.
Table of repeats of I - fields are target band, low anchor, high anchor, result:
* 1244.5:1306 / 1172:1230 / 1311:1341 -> -2.6 km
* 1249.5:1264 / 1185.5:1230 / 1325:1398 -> -3.5 km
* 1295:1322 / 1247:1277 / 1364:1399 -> -2.8 km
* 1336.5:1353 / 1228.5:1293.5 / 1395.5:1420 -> -0.7 km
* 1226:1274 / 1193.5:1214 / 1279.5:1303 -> -0.7 km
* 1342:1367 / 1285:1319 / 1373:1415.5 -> 1.2 km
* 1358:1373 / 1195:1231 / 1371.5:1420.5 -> -1.2 km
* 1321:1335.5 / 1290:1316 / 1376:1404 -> -1.2 km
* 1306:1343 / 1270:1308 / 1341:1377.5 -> -4.0 km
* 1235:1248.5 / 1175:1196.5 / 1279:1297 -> 1.4 km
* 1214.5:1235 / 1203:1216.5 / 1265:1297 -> 3.4 km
